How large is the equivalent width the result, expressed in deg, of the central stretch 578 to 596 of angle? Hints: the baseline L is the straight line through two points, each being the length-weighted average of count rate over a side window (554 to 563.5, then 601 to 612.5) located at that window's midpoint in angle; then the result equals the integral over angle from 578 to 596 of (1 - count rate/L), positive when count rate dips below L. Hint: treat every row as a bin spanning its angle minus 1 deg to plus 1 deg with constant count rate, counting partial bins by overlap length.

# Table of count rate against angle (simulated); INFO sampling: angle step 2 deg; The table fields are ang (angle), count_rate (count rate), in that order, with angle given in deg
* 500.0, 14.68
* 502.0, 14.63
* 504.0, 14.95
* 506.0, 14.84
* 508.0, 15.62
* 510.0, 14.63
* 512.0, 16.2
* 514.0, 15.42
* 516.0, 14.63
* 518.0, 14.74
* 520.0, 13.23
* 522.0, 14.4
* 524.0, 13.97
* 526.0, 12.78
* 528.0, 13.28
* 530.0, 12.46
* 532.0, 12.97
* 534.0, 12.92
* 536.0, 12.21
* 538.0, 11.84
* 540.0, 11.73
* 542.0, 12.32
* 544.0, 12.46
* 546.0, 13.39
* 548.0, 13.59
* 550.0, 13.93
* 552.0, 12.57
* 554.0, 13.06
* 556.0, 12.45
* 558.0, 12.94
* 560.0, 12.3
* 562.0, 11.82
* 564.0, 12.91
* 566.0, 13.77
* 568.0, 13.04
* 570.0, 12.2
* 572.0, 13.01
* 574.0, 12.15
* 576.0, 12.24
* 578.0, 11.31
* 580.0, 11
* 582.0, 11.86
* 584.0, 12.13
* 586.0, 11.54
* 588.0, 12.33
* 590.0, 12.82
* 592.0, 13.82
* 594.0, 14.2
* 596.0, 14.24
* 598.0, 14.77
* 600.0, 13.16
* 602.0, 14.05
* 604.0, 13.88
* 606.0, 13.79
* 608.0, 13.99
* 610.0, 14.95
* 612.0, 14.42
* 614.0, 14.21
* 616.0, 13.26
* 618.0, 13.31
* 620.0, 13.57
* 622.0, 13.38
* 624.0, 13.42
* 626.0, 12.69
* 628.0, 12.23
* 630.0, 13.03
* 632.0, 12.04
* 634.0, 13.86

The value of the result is 1.3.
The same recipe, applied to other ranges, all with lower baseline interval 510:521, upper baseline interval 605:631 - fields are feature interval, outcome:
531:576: 5.19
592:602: -0.18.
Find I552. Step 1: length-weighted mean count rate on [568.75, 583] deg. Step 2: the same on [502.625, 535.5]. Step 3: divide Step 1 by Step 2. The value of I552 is 0.85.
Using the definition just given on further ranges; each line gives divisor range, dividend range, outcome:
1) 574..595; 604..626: 1.12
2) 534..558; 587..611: 1.09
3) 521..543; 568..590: 0.94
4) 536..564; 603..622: 1.10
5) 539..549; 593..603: 1.11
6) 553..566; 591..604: 1.11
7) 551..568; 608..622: 1.09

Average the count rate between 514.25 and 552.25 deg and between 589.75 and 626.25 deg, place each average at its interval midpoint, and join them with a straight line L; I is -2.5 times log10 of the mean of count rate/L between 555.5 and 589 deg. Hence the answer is 0.10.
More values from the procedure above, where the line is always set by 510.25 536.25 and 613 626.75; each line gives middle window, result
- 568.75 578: 0.11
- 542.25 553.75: 0.05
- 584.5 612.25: -0.01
